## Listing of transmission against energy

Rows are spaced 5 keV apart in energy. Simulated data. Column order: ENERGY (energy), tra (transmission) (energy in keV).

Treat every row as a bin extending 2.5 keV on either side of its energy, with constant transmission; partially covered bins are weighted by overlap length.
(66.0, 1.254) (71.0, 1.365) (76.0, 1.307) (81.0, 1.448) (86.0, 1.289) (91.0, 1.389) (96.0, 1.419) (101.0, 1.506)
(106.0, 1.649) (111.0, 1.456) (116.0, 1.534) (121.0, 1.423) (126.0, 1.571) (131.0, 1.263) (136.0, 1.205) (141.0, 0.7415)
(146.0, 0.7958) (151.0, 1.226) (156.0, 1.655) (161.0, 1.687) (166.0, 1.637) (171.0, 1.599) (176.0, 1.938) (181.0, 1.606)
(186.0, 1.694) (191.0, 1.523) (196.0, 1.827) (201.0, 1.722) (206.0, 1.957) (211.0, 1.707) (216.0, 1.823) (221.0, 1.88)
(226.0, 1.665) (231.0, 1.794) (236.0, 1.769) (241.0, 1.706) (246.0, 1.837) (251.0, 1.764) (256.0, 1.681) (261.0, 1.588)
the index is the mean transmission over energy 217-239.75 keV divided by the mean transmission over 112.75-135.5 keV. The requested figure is 1.24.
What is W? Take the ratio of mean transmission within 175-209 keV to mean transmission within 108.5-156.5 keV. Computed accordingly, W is 1.37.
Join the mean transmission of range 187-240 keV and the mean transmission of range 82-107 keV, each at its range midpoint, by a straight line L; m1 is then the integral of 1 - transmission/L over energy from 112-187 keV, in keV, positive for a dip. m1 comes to 7.4 keV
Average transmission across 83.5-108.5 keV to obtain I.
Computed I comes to 1.45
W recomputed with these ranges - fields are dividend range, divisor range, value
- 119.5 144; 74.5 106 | 0.86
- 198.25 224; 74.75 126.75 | 1.25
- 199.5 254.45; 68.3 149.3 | 1.34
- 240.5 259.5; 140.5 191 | 1.17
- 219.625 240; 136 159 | 1.57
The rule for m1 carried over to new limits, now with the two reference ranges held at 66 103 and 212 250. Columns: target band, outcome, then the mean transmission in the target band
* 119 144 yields 4.56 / 1.23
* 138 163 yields 5.64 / 1.21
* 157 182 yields -1.33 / 1.7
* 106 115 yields -0.46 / 1.52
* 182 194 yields 0.31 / 1.62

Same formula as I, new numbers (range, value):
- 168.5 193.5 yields 1.67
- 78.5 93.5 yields 1.38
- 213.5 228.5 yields 1.79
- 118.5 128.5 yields 1.5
